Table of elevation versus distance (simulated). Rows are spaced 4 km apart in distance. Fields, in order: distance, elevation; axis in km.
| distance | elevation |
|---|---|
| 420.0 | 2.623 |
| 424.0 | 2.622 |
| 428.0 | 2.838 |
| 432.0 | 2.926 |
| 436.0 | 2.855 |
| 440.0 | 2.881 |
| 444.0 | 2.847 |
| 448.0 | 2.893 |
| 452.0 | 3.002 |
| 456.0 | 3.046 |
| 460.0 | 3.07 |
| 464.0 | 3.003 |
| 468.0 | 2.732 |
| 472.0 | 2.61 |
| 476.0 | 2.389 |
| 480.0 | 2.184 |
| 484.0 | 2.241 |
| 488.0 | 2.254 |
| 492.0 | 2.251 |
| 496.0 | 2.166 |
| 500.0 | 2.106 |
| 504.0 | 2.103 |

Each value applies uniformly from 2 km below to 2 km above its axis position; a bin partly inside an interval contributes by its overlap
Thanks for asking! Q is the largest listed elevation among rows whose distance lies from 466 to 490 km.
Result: 2.732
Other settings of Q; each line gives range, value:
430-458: 3.046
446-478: 3.07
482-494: 2.254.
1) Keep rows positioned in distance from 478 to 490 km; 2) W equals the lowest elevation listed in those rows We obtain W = 2.184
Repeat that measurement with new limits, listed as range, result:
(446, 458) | 2.893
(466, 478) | 2.389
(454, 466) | 3.003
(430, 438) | 2.855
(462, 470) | 2.732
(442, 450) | 2.847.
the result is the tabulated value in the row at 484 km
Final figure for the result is 2.241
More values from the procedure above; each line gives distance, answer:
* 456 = 3.046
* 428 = 2.838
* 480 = 2.184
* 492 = 2.251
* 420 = 2.623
